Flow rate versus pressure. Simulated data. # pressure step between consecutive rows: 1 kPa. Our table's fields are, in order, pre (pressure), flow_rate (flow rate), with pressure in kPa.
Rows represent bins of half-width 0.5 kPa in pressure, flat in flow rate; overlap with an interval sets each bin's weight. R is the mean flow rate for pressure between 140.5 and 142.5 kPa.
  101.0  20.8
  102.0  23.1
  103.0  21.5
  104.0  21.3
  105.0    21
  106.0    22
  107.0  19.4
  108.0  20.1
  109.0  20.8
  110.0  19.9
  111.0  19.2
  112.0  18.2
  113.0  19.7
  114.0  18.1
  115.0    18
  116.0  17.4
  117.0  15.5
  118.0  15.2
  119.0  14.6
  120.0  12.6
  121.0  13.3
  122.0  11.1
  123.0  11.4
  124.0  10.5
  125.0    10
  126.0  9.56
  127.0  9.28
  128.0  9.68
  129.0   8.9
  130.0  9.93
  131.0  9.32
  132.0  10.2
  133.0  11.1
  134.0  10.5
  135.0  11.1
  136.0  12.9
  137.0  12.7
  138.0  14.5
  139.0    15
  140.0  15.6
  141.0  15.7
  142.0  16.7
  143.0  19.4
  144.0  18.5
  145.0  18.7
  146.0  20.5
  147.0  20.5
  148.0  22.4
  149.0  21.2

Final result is 16.2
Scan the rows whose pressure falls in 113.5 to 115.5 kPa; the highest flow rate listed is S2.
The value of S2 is 18.1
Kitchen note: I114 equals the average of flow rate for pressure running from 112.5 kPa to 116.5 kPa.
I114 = 18.3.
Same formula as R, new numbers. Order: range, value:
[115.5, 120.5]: 15.1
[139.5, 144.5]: 17.2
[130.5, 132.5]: 9.76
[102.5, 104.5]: 21.4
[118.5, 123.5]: 12.6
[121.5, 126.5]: 10.5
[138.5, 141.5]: 15.4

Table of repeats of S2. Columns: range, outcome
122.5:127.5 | 11.4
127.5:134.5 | 11.1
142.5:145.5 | 19.4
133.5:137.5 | 12.9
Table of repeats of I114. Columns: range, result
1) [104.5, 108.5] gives 20.6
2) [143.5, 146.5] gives 19.2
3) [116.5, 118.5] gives 15.3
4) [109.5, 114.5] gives 19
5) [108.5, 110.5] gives 20.4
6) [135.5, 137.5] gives 12.8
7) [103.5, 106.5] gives 21.4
